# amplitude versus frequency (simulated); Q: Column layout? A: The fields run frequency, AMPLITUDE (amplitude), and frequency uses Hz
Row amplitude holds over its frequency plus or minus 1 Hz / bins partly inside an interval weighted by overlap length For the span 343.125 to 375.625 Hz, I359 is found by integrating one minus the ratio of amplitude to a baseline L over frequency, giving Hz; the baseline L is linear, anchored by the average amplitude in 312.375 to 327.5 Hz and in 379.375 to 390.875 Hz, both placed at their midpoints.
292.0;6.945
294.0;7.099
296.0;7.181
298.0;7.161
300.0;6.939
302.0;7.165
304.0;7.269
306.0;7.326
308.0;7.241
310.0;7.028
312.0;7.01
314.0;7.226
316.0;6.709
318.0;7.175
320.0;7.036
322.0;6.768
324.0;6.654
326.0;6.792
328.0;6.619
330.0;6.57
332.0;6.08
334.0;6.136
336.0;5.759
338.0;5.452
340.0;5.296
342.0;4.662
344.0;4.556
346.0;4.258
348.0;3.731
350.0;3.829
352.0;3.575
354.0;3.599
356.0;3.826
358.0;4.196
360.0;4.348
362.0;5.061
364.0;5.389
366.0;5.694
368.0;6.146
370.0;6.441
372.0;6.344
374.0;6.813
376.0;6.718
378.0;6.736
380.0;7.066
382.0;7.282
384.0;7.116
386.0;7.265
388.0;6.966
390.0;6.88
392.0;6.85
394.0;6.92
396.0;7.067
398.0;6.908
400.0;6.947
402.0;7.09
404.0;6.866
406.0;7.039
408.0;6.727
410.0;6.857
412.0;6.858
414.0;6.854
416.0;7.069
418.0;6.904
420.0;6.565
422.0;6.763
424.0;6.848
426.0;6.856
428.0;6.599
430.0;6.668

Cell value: 9.84 Hz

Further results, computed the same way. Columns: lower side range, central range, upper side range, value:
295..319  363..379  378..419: 1.7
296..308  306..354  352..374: 3.0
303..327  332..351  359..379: 4.7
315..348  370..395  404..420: -1.3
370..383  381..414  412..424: -0.8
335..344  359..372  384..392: 1.3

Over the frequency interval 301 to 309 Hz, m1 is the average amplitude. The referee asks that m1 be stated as 7.25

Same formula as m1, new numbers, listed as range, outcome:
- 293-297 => 7.14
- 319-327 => 6.81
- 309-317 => 6.99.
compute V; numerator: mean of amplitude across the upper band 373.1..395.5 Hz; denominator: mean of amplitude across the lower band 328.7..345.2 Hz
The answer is 1.3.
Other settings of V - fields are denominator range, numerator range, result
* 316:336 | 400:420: 1.04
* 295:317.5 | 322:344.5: 0.83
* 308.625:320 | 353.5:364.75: 0.63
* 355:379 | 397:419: 1.23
